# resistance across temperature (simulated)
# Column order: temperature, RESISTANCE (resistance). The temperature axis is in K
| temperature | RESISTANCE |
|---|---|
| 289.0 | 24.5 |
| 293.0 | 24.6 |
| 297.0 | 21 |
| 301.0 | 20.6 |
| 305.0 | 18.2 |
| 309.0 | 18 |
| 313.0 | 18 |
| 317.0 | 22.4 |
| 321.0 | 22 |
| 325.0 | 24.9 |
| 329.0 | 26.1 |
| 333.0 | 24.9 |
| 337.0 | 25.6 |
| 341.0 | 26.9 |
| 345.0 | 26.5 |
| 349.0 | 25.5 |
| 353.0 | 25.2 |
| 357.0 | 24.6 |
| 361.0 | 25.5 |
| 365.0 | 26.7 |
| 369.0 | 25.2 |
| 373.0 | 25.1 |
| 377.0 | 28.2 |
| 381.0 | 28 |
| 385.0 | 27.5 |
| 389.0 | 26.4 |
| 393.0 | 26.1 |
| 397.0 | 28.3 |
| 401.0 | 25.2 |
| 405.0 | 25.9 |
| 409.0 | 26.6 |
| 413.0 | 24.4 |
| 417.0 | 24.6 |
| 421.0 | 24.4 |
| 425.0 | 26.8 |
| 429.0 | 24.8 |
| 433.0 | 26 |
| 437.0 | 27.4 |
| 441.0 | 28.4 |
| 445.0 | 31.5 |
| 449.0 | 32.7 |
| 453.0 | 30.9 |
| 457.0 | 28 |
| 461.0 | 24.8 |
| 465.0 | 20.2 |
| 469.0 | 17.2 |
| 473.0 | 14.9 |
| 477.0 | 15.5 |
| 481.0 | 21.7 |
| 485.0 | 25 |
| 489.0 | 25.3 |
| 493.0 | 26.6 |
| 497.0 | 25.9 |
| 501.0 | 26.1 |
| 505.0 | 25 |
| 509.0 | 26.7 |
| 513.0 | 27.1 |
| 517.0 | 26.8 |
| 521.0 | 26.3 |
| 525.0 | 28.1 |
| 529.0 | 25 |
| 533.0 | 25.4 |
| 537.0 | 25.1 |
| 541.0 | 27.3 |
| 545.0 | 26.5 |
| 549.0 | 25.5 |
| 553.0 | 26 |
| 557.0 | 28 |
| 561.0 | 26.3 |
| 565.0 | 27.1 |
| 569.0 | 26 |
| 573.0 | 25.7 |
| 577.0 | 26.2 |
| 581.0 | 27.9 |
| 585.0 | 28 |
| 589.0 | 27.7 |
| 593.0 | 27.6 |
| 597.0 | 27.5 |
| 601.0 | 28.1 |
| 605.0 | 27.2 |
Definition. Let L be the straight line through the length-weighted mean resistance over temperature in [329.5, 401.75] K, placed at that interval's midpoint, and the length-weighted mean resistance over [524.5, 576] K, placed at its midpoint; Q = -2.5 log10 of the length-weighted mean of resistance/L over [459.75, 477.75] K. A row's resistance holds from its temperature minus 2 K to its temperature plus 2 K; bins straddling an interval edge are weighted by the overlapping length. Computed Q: 0.38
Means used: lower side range 26.2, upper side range 26.3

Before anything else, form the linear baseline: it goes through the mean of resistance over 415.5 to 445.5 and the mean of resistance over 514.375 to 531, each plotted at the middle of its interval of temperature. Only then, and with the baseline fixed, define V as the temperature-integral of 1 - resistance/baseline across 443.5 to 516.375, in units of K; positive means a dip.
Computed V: 5.0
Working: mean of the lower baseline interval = 26.5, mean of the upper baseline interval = 26.6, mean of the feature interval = 24.7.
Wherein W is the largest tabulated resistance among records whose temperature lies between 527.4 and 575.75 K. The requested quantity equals 28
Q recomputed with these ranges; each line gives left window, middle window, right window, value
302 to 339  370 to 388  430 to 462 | -0.075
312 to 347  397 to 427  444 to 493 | -0.066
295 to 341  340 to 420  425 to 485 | -0.123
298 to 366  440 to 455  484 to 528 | -0.220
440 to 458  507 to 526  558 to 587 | 0.060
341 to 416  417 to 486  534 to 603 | 0.072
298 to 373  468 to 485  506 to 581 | 0.366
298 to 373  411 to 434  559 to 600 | -0.010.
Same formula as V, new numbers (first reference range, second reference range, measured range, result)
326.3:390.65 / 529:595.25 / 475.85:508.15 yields 2.7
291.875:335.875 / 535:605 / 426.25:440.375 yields -1.2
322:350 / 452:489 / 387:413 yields -2.6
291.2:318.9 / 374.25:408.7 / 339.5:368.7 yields -2.1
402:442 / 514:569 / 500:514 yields 0.0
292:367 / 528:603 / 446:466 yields -2.1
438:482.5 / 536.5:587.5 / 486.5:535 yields -1.4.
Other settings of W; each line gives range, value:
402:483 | 32.7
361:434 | 28.3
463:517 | 27.1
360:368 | 26.7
